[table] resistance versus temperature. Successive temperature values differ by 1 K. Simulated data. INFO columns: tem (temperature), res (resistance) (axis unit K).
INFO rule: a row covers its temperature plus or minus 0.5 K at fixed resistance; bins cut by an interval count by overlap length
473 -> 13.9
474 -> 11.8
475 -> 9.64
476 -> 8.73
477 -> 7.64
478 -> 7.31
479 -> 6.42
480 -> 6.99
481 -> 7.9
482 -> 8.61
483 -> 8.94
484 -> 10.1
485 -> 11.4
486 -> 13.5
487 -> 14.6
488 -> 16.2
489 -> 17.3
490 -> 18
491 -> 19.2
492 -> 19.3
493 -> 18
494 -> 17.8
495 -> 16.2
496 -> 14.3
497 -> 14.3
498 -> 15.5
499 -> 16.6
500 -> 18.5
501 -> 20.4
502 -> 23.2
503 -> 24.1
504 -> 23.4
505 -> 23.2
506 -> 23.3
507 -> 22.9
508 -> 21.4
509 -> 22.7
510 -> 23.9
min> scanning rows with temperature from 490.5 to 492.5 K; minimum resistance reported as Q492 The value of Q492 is 19.2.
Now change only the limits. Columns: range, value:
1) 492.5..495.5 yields 16.2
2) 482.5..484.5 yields 8.94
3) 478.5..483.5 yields 6.42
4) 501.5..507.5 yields 22.9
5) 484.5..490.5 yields 11.4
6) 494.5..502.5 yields 14.3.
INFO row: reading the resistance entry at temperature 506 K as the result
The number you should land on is 23.3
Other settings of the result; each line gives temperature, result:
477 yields 7.64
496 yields 14.3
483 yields 8.94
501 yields 20.4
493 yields 18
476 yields 8.73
